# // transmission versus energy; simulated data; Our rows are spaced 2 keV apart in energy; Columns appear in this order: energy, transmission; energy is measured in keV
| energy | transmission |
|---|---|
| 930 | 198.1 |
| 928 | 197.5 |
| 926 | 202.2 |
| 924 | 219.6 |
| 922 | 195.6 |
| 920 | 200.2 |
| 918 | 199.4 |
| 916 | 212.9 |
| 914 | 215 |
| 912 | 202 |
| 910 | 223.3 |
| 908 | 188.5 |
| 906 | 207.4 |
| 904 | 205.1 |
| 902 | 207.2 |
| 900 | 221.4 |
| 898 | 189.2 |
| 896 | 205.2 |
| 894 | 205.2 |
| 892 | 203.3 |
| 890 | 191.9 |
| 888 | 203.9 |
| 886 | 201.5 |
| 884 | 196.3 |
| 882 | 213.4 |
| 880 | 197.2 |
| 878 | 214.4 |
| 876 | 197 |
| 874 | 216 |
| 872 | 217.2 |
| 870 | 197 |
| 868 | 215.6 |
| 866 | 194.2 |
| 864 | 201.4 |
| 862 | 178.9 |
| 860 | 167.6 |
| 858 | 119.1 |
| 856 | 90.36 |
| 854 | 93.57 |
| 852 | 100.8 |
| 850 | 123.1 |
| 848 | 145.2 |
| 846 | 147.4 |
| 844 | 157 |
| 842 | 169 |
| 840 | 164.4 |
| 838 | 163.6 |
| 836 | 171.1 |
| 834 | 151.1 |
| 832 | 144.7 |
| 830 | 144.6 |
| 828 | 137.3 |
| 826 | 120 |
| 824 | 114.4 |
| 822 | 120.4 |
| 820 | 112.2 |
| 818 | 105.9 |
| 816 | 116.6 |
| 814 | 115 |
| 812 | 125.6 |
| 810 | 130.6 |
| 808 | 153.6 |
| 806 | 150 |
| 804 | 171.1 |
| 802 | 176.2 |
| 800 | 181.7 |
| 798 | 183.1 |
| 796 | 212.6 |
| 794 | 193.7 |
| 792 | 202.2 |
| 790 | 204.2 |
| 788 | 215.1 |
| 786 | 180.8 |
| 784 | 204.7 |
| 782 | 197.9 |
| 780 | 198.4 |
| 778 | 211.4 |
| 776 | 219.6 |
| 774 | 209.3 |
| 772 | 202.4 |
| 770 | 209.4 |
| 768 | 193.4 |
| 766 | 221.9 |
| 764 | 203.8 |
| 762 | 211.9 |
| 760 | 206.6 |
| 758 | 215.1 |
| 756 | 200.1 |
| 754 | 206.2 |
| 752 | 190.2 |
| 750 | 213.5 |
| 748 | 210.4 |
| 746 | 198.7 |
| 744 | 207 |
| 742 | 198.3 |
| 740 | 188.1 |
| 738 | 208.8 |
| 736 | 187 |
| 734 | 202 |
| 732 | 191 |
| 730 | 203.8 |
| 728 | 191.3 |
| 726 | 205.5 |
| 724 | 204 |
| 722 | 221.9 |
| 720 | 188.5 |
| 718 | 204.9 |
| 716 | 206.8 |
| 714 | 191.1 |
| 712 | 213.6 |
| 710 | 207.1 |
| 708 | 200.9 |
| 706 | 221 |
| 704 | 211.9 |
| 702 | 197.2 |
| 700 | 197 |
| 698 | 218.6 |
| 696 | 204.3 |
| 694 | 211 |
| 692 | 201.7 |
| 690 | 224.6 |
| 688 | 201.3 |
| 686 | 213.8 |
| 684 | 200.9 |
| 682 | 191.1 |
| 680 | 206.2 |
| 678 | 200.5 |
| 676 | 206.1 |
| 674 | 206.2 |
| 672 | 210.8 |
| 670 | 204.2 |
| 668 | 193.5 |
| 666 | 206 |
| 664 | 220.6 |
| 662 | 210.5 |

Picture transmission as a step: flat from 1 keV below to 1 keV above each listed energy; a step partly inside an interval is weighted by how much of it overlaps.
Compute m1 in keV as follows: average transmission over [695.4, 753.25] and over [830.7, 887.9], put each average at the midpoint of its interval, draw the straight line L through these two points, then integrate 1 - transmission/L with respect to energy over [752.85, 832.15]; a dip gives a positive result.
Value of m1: 4.7 keV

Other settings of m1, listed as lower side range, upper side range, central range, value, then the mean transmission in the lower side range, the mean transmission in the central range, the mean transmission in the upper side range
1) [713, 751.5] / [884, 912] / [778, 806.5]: 1.37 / 201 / 192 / 204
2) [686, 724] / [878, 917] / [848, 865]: 5.83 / 207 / 135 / 205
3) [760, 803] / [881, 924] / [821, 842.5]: 6.14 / 202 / 145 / 205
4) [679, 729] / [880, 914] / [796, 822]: 7.56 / 205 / 145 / 204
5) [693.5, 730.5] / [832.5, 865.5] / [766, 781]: -2.36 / 205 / 207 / 147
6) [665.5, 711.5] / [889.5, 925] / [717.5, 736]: 0.48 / 206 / 201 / 205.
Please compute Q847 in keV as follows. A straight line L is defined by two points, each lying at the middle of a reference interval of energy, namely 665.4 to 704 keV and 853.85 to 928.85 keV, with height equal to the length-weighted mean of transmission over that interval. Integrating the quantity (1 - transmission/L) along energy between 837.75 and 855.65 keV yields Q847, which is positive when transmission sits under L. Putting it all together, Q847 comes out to 5.5 keV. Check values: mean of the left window 205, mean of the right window 196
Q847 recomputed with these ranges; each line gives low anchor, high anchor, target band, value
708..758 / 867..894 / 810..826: 6.82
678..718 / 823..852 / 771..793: -4.53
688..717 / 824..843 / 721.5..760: -2.36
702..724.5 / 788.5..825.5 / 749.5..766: -2.30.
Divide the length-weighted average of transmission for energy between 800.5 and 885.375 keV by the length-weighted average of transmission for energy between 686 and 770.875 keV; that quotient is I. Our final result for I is 0.8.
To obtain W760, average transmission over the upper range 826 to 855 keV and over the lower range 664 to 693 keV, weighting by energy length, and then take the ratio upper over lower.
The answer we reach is 0.7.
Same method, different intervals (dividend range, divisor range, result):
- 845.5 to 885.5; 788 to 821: 1.07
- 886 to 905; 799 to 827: 1.50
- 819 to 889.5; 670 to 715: 0.79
